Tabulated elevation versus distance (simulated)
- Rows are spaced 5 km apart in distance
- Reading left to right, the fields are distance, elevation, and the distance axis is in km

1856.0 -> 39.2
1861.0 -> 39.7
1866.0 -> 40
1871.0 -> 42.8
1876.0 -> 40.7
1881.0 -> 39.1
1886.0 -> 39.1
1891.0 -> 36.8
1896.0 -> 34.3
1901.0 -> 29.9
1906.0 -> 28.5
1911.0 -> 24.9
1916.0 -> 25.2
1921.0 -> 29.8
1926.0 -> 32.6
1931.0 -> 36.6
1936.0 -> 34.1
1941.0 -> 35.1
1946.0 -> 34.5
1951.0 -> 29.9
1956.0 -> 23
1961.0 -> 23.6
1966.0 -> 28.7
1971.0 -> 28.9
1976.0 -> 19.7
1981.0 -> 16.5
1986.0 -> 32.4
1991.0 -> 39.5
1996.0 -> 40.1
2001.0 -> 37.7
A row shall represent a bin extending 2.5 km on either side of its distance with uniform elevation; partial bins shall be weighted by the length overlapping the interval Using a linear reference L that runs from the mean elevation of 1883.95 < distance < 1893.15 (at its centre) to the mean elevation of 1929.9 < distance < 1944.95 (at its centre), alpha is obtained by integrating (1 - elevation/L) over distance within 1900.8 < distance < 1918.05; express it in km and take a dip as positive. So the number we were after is 4.66 km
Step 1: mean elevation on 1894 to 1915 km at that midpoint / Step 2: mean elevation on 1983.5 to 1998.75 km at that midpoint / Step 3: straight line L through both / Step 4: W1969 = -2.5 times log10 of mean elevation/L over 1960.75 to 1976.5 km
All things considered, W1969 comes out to 0.32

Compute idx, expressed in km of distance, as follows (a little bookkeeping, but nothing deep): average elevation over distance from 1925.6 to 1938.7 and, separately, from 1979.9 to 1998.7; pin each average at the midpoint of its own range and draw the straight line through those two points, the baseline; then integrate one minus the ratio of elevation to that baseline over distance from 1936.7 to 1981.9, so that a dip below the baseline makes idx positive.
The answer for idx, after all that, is 9.0 km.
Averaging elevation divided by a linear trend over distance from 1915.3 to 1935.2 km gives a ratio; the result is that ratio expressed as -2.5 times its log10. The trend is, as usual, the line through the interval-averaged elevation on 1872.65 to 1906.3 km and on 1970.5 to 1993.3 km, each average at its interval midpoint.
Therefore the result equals 0.03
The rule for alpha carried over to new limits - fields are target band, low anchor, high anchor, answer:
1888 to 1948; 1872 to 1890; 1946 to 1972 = 3.0 km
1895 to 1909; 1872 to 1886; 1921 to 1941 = 2.7 km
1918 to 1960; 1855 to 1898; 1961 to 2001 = 2.3 km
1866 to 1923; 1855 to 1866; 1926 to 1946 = 5.4 km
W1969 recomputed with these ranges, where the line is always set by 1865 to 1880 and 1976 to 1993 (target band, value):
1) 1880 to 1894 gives 0.04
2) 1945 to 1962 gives 0.15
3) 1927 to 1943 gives -0.04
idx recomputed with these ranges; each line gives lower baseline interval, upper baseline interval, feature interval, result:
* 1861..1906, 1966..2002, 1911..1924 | 2.89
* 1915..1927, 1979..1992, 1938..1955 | -1.87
